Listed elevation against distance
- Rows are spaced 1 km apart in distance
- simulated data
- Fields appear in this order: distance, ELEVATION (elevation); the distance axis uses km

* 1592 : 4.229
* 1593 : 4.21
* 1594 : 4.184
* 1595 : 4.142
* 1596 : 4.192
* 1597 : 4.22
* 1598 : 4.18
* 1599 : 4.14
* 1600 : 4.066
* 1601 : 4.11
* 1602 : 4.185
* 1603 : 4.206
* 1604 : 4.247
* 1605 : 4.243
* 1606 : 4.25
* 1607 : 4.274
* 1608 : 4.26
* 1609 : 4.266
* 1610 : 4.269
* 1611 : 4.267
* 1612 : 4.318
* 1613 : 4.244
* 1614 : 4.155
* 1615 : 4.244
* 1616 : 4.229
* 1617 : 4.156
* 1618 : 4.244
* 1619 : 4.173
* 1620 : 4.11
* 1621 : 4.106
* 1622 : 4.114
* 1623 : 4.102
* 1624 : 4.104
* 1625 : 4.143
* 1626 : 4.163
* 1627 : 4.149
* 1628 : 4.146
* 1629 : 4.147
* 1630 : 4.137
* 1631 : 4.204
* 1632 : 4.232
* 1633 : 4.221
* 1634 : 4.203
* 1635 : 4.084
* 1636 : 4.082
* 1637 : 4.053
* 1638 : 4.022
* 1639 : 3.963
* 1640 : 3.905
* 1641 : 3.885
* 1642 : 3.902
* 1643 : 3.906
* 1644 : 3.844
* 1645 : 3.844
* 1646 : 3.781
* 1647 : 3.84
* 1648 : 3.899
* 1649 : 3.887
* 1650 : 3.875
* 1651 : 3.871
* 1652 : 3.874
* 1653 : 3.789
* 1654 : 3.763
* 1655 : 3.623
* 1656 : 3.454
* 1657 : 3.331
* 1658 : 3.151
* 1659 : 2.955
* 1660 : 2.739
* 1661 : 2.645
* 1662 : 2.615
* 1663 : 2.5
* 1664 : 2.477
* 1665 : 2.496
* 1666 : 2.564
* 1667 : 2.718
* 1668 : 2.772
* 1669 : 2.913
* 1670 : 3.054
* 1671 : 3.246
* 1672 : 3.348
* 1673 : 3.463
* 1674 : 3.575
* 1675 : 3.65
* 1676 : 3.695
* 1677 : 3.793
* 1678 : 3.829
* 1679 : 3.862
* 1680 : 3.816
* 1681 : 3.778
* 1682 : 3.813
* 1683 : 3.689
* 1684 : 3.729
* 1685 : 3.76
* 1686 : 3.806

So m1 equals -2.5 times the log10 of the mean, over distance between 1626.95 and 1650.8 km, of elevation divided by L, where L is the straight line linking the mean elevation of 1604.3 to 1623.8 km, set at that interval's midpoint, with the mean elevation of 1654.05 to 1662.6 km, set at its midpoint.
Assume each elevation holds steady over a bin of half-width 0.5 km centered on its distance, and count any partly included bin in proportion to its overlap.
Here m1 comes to -0.12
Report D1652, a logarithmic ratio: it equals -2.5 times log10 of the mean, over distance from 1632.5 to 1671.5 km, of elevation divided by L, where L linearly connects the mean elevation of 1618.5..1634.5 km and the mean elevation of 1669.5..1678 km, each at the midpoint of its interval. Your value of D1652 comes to 0.10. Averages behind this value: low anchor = 4.15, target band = 3.48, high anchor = 3.5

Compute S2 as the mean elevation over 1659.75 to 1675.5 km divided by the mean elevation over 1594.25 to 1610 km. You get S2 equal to 0.70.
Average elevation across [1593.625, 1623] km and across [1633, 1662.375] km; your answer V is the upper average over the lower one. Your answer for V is 0.88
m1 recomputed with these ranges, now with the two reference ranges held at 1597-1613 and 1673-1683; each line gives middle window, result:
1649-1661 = 0.12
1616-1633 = -0.02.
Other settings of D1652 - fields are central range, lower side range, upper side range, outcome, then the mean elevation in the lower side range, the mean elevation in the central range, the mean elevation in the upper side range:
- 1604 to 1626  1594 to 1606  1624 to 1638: -0.01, 4.18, 4.2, 4.14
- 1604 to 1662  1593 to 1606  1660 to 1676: -0.11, 4.18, 3.95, 2.95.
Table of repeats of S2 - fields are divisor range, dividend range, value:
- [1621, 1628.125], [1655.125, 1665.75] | 0.69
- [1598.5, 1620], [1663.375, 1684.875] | 0.79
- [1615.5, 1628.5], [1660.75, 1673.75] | 0.69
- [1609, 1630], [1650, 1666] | 0.76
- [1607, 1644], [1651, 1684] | 0.80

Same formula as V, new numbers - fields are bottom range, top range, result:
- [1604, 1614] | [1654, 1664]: 0.71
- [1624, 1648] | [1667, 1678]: 0.83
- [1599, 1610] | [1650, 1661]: 0.82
